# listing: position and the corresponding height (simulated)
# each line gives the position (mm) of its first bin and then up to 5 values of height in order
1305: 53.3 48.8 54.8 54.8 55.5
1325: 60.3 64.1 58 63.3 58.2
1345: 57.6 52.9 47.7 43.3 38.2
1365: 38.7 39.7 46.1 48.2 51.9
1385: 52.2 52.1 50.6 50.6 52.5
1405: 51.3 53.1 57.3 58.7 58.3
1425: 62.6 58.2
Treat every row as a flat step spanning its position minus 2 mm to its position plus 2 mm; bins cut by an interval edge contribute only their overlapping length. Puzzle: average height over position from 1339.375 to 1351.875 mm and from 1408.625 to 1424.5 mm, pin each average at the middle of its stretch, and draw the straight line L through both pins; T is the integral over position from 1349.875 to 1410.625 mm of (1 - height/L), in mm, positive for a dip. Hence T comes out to 9.5 mm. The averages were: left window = 55.6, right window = 57.8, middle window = 47.8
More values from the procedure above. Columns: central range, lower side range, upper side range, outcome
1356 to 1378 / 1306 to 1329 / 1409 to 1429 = 5.8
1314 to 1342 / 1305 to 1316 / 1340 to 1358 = -3.7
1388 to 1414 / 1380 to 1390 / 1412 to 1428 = 1.4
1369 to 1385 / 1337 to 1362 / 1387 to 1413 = 1.1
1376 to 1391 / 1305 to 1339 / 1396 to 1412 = 0.6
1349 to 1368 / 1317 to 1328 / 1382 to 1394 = 4.0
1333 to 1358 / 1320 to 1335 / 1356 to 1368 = -2.6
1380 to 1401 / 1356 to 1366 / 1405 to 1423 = -1.1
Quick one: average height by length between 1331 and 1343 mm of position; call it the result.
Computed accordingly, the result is 59.8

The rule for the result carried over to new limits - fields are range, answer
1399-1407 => 51.9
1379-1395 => 51.7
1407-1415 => 55.2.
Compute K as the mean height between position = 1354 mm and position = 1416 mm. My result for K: 48.5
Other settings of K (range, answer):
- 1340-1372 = 46.7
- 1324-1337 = 61.2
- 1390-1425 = 54.5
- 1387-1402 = 51.4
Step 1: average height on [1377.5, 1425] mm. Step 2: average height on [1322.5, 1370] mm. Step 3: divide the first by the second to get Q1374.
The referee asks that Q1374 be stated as 1.03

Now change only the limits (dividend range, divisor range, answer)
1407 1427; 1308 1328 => 1.04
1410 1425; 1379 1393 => 1.13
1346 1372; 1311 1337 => 0.76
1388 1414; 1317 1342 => 0.88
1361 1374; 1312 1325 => 0.73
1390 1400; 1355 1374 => 1.24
